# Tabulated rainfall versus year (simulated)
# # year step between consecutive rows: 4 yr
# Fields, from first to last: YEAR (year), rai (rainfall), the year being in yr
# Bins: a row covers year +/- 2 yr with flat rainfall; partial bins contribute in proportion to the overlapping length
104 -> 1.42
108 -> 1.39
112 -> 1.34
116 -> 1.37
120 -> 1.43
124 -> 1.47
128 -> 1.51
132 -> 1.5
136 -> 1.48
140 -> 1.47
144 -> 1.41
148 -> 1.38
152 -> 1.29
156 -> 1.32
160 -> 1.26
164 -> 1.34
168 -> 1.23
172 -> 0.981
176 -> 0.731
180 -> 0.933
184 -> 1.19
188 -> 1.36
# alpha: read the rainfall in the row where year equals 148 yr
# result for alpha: 1.38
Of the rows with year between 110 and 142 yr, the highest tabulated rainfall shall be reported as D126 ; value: 1.51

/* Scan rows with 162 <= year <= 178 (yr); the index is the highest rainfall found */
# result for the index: 1.34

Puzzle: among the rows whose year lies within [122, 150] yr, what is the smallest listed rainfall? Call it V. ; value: 1.38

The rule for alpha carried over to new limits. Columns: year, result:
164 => 1.34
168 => 1.23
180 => 0.933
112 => 1.34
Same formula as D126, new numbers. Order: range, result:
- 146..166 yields 1.38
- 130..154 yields 1.5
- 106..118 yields 1.39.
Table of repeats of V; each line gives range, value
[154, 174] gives 0.981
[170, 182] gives 0.731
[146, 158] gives 1.29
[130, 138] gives 1.48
